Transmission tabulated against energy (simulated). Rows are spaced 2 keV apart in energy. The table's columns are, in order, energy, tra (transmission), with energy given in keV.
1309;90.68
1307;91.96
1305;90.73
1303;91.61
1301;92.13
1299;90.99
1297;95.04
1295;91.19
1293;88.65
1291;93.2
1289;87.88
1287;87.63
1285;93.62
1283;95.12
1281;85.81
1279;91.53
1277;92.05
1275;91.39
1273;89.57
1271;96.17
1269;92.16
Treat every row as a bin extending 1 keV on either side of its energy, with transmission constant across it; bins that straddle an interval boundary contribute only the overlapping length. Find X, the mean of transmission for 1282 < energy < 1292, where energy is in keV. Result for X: 91.5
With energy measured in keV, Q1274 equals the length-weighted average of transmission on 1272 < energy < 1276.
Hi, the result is 90.5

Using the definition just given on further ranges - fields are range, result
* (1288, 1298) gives 91.2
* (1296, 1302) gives 92.7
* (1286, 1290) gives 87.8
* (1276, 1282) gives 89.8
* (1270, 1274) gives 92.9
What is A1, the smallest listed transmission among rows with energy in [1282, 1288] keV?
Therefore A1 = 87.63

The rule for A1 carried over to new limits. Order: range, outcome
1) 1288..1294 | 87.88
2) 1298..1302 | 90.99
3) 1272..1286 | 85.81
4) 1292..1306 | 88.65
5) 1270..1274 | 89.57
